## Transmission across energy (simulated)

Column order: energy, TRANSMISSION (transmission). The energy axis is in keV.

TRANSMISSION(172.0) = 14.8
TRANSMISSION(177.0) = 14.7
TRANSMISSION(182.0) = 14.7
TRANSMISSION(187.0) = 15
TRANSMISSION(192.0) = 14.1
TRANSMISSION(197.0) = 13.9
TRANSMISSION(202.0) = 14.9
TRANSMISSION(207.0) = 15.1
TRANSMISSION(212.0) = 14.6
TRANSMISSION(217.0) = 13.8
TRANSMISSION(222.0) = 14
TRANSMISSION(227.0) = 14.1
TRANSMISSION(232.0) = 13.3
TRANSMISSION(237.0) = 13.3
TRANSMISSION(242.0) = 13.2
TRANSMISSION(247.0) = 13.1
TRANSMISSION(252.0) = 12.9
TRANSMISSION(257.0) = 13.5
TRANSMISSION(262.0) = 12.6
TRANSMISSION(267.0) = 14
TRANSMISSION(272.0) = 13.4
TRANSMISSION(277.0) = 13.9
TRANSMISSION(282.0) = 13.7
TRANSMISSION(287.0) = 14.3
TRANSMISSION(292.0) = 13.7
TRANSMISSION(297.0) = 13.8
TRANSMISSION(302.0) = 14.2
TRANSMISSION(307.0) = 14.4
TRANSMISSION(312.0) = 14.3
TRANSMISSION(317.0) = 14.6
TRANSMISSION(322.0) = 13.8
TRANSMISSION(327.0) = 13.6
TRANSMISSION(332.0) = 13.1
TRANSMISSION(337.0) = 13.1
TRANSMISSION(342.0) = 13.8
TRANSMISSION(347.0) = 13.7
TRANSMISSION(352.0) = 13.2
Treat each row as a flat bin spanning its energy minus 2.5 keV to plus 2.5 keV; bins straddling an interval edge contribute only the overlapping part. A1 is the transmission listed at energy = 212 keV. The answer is 14.6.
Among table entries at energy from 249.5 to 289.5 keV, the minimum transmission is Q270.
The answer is 12.6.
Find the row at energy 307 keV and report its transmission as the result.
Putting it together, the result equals 14.4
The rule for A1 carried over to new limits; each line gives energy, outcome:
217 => 13.8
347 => 13.7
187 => 15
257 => 13.5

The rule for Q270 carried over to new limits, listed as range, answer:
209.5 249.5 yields 13.1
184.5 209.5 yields 13.9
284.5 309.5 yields 13.7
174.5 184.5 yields 14.7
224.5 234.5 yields 13.3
